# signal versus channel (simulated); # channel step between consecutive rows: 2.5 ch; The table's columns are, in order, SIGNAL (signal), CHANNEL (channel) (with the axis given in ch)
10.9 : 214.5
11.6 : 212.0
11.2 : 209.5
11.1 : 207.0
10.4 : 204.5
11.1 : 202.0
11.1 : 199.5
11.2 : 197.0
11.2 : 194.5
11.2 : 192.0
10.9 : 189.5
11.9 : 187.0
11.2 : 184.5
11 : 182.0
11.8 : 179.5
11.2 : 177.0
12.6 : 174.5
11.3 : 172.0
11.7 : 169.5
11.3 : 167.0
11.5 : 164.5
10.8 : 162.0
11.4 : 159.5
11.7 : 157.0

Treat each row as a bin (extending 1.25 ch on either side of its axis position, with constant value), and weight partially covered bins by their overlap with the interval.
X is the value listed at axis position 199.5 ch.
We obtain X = 11.1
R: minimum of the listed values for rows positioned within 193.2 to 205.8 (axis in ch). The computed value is 10.4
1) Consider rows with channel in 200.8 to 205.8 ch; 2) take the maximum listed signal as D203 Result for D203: 11.1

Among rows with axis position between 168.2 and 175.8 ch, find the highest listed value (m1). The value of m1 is 12.6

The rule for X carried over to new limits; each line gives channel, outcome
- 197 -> 11.2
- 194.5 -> 11.2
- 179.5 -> 11.8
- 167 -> 11.3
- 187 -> 11.9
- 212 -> 11.6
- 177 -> 11.2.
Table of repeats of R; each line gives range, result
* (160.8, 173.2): 10.8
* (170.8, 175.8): 11.3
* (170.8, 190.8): 10.9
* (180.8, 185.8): 11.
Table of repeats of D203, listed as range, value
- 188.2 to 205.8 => 11.2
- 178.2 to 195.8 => 11.9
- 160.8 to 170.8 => 11.7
